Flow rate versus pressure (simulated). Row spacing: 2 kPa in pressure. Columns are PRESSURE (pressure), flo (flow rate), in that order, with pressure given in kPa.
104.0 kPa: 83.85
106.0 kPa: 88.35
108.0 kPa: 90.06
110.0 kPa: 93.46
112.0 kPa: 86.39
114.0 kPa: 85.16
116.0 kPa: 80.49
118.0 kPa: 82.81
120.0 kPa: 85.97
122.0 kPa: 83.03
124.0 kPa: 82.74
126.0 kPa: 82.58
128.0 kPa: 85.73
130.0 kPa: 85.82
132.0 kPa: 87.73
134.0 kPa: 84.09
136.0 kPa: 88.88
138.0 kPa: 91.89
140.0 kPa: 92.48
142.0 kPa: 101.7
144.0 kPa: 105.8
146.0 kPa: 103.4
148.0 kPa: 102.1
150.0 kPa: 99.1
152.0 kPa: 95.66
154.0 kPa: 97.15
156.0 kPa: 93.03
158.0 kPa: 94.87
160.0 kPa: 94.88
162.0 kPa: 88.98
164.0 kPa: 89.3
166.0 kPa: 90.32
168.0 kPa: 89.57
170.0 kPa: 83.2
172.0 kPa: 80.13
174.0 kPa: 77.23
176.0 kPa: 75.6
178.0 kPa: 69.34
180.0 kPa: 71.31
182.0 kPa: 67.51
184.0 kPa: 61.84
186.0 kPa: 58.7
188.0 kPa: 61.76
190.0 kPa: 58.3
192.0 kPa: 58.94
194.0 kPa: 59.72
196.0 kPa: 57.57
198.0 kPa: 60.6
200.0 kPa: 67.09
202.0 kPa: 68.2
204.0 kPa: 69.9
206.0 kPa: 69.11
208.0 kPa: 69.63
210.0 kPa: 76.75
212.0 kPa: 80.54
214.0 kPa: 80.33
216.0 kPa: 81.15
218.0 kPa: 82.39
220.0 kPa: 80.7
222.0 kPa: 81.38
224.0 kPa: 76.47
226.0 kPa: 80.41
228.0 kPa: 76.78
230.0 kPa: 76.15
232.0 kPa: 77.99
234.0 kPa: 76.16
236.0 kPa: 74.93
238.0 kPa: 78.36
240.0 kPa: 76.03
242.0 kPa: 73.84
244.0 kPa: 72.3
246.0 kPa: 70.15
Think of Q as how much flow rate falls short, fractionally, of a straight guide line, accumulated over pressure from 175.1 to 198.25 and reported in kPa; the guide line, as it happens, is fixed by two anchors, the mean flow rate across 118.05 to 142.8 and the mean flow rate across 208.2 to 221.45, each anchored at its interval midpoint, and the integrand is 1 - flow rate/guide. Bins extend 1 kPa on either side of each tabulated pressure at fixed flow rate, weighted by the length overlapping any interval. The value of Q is 5.3 kPa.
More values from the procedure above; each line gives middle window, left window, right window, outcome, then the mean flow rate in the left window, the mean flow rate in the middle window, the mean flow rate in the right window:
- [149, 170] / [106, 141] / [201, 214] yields -3.1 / 86.5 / 92.8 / 73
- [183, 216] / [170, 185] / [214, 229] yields 4.2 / 72.6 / 66.6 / 79.9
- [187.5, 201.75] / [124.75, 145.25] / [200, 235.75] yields 3.4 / 90.7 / 60.9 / 76.4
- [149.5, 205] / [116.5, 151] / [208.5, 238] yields 5.8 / 90.8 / 76.2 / 78.6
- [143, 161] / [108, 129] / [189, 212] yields -4.9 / 85.1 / 98.4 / 65.7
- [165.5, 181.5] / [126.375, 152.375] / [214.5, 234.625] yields 1.7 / 93.9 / 78.9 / 79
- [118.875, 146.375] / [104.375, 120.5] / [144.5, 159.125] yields 0.8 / 86.5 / 89.8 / 98.1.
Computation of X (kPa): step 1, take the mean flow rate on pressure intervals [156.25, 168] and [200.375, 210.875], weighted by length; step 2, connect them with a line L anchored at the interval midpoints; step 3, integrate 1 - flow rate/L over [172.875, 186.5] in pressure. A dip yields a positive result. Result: 2.3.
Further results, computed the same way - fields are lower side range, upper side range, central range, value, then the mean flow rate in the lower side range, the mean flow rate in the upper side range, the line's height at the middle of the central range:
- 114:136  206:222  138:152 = -2.8 kPa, 84.4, 78.3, 83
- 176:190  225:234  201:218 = -0.6 kPa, 65.3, 77.6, 72.4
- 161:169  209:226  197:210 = 2.3 kPa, 89.5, 80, 82.5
